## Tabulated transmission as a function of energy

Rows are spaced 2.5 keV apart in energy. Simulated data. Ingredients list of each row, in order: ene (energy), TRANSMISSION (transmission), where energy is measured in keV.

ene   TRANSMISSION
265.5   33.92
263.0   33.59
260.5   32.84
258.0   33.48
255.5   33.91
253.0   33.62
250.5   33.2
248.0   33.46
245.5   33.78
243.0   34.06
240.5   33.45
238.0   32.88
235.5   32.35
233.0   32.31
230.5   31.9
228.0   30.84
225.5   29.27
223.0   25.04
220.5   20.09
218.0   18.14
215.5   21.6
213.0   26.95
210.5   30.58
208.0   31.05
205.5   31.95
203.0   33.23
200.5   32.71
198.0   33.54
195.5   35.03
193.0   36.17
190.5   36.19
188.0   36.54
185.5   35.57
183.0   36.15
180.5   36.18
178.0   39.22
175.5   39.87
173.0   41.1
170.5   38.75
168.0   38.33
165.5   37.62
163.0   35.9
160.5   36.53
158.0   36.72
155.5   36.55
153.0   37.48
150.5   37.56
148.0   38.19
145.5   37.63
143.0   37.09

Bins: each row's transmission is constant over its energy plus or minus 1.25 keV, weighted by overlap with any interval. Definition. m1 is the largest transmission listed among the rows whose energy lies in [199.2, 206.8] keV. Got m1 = 33.23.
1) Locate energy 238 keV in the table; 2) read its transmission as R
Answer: 32.88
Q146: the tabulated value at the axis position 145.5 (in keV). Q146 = 37.63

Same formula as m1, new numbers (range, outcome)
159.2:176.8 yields 41.1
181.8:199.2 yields 36.54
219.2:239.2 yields 32.88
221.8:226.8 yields 29.27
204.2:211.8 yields 31.95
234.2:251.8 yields 34.06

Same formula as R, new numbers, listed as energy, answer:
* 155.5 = 36.55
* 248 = 33.46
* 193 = 36.17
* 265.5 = 33.92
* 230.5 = 31.9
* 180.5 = 36.18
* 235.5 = 32.35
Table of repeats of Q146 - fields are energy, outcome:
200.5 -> 32.71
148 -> 38.19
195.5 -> 35.03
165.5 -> 37.62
